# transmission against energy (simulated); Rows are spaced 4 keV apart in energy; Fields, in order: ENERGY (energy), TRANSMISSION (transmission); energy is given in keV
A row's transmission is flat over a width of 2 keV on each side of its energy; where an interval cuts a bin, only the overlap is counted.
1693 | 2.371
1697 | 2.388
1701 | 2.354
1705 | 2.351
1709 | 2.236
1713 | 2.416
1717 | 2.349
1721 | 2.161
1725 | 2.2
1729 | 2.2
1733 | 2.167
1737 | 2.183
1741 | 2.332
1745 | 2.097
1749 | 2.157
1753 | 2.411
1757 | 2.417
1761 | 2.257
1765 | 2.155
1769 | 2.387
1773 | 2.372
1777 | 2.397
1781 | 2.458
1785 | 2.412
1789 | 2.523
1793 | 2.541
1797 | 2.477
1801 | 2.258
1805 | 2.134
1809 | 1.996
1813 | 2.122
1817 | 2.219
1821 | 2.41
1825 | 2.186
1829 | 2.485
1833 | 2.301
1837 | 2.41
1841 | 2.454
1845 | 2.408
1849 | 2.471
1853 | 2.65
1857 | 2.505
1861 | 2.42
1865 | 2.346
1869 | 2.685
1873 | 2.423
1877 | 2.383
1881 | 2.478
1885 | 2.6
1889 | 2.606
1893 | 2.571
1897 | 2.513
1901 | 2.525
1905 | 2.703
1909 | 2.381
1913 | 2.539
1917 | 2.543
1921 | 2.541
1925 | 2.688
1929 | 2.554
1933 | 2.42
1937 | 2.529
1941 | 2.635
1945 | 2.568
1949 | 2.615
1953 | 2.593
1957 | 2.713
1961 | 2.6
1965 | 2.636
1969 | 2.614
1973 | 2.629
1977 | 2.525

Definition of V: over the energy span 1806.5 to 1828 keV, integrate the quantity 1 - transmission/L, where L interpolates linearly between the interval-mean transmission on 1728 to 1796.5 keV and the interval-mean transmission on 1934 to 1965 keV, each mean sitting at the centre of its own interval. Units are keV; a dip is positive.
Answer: 1.9 keV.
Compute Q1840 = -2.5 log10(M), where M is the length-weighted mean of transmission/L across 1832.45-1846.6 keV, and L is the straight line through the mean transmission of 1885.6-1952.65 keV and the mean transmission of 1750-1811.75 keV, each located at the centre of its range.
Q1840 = 0.01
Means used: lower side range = 2.34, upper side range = 2.56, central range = 2.4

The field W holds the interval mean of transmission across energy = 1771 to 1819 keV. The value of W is 2.33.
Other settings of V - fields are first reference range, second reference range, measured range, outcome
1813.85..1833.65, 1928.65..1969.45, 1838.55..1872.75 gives -1.53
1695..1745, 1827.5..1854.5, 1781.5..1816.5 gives 1.12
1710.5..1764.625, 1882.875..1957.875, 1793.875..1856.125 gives 1.71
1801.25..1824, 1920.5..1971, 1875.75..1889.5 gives -0.66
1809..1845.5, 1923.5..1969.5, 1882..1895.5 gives -0.68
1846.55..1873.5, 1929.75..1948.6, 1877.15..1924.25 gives -0.34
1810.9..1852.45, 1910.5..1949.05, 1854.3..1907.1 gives -1.37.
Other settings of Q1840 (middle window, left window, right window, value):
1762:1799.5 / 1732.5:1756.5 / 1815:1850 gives -0.05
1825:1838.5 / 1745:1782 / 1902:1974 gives 0.02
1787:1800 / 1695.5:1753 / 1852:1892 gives -0.05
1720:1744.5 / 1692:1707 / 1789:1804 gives 0.09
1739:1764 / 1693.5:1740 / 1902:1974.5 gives 0.02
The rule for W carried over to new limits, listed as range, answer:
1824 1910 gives 2.48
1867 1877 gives 2.52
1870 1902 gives 2.52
